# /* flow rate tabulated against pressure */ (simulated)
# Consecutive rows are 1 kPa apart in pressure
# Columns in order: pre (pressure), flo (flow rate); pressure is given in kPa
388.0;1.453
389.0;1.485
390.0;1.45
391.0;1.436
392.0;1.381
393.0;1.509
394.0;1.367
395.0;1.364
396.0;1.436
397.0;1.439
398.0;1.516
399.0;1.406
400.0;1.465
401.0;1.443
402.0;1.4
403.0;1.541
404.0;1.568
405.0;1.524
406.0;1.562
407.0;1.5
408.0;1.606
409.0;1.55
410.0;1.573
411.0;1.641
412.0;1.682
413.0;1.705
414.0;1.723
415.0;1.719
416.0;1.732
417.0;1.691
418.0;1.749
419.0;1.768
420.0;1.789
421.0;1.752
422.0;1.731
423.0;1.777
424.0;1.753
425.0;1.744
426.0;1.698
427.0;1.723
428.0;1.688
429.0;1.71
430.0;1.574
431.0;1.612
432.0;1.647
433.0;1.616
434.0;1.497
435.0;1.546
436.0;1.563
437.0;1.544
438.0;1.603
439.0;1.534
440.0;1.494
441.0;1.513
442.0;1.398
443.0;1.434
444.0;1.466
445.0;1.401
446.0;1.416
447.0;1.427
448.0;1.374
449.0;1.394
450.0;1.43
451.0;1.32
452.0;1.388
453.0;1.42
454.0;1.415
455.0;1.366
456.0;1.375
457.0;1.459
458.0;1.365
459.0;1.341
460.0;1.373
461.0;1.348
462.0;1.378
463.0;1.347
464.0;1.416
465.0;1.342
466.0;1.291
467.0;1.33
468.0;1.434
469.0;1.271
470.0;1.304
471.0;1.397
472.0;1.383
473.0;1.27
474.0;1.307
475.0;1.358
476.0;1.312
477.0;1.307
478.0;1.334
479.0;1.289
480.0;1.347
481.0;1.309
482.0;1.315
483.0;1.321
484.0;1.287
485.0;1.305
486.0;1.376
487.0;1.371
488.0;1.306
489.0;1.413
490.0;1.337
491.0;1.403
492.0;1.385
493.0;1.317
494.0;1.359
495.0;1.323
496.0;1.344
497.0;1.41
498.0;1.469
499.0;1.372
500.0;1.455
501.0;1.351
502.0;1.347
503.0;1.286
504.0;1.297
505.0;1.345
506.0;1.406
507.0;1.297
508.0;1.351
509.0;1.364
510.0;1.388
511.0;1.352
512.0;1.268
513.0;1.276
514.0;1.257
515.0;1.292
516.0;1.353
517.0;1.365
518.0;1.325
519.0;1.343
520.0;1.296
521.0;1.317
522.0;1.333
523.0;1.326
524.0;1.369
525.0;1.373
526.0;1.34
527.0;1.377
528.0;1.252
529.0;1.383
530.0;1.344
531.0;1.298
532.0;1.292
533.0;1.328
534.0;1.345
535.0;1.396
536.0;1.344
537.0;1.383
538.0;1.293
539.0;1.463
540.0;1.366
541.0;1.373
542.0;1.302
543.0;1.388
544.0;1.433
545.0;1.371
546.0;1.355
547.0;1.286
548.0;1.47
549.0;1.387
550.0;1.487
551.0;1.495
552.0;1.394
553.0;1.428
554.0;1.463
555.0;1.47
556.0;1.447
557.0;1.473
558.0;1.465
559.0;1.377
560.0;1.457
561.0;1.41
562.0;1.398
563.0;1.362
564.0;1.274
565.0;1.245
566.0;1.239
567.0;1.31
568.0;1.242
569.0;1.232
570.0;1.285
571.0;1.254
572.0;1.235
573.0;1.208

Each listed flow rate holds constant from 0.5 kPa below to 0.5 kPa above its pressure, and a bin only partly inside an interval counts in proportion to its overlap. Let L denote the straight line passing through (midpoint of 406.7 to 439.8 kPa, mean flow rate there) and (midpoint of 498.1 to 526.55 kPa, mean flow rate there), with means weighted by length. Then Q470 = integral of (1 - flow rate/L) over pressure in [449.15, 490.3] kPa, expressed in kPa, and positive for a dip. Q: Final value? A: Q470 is 3.9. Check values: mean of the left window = 1.66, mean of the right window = 1.34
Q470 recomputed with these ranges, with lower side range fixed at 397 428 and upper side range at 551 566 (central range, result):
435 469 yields 3.4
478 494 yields 1.9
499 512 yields 1.2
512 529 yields 1.6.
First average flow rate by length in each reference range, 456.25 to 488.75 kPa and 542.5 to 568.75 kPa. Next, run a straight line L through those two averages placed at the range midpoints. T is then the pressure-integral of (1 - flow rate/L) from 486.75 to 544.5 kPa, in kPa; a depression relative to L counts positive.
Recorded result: 0.7 kPa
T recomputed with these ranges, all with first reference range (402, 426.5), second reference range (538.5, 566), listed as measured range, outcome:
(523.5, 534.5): 0.8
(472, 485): 1.9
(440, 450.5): 1.2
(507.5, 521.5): 1.4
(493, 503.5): 0.9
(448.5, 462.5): 1.8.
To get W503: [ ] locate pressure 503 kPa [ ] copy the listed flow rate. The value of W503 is 1.286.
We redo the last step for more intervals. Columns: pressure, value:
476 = 1.312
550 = 1.487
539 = 1.463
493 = 1.317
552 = 1.394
